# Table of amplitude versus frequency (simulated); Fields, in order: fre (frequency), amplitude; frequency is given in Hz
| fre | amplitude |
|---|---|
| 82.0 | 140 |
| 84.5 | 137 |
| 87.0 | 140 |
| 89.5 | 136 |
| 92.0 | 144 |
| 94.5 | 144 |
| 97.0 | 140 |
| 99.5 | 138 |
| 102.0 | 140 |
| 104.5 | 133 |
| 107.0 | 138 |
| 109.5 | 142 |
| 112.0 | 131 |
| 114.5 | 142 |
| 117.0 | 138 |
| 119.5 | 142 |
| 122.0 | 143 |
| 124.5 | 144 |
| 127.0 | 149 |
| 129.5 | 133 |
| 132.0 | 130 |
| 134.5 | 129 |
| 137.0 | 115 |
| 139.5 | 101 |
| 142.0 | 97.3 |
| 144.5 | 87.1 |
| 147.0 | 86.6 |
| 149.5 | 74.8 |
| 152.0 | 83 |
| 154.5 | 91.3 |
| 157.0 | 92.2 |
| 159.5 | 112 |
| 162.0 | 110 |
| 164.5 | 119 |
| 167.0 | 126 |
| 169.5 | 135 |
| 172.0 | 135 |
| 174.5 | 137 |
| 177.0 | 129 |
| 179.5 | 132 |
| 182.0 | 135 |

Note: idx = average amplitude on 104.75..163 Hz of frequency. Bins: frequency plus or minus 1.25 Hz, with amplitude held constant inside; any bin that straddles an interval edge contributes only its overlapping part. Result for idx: 118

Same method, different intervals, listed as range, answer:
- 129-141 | 120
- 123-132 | 140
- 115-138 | 136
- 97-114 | 137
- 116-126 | 142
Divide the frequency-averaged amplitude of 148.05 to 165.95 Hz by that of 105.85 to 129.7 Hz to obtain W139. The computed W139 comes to 0.70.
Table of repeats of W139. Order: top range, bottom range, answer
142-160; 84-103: 0.64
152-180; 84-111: 0.85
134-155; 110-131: 0.68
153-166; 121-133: 0.75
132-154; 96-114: 0.72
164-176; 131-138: 1.05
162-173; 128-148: 1.14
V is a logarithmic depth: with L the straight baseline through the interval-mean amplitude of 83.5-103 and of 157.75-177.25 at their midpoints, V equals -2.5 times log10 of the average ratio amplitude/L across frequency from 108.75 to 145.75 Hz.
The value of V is 0.04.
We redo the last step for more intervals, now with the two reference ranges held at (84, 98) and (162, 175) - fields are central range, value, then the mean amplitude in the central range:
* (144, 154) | 0.49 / 83.2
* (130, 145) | 0.19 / 112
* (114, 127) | -0.05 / 142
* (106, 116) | -0.01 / 138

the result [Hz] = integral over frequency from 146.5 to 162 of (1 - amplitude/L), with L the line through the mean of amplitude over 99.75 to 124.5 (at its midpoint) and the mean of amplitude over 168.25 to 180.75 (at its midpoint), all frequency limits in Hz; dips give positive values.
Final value 5.0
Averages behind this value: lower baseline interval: 139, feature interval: 91.8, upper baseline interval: 134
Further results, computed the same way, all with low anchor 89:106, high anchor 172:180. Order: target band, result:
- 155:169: 2.3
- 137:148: 3.3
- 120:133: -0.3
